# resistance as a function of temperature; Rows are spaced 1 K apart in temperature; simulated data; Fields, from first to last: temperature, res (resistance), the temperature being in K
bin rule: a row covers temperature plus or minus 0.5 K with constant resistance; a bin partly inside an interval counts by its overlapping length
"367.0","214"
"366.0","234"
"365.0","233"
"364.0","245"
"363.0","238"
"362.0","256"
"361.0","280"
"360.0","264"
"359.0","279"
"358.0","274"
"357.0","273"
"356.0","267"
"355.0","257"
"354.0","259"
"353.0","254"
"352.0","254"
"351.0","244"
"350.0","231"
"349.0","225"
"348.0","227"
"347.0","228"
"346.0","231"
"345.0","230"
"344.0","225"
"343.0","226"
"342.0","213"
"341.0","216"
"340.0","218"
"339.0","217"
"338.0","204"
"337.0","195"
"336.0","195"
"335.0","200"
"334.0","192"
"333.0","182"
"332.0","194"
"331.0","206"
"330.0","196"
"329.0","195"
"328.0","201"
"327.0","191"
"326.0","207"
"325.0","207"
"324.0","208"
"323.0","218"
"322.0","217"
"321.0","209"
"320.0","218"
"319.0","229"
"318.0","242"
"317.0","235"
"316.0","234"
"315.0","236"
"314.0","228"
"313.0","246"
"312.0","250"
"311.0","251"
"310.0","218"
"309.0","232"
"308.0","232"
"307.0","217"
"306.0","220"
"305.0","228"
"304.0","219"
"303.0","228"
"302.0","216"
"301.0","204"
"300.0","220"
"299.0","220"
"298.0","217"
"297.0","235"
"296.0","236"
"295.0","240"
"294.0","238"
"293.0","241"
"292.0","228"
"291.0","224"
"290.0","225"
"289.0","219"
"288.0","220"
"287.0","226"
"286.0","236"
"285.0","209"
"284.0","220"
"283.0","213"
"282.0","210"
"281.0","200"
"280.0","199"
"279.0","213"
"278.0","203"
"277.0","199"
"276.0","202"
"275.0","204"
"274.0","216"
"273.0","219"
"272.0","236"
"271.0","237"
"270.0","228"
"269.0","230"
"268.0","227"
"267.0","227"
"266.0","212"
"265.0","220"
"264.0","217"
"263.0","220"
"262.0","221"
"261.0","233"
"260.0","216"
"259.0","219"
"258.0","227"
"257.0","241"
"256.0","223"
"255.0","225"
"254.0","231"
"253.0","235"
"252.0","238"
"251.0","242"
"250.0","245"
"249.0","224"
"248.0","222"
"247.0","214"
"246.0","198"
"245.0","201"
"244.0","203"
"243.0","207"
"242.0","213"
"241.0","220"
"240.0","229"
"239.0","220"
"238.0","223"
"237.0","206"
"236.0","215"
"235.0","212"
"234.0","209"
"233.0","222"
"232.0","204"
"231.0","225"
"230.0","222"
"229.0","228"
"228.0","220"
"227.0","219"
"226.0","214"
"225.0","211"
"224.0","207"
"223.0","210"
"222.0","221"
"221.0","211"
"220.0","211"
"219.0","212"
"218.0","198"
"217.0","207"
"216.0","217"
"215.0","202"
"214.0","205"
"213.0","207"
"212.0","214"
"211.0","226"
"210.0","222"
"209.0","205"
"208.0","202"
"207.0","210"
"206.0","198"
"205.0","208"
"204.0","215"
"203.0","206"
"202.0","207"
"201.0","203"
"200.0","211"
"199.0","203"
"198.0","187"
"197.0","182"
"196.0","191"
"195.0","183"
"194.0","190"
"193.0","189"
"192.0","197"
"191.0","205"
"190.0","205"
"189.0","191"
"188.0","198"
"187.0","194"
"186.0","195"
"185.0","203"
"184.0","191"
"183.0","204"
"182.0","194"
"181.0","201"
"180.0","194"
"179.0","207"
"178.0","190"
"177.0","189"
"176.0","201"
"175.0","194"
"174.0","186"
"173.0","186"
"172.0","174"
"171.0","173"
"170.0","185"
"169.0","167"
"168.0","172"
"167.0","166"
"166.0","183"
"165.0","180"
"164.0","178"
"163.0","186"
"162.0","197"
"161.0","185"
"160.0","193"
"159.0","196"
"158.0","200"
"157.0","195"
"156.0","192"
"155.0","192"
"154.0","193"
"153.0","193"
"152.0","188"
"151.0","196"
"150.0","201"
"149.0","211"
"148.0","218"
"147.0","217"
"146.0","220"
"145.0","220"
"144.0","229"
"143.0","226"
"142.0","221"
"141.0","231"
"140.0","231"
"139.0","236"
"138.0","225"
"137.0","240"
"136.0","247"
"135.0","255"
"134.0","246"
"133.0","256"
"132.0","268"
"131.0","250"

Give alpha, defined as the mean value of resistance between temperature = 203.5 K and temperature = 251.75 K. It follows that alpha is 214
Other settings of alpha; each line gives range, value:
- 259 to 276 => 222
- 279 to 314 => 224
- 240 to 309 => 221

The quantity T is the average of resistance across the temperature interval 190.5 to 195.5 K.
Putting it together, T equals 193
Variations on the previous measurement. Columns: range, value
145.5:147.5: 218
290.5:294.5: 233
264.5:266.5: 216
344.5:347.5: 230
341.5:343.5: 220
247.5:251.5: 233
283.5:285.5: 214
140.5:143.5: 226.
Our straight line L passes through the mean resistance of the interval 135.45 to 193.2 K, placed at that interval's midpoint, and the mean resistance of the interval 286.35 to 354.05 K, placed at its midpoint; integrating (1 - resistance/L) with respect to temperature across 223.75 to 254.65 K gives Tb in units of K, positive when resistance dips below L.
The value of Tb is -1.3 K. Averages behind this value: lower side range 200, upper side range 222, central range 219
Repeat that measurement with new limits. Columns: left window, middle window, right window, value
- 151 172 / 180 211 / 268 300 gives -0.7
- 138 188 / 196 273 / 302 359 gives -2.5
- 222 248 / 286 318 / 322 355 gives -2.0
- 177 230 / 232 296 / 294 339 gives -2.7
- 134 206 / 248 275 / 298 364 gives -1.4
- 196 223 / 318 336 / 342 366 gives 2.6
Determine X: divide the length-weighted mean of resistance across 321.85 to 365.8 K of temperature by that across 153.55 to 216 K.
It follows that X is 1.16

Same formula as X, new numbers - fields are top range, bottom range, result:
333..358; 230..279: 1.04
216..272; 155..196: 1.15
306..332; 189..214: 1.09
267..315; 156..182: 1.19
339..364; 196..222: 1.18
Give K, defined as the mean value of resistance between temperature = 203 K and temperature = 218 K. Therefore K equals 209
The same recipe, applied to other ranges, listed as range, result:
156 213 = 195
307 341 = 215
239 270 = 223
